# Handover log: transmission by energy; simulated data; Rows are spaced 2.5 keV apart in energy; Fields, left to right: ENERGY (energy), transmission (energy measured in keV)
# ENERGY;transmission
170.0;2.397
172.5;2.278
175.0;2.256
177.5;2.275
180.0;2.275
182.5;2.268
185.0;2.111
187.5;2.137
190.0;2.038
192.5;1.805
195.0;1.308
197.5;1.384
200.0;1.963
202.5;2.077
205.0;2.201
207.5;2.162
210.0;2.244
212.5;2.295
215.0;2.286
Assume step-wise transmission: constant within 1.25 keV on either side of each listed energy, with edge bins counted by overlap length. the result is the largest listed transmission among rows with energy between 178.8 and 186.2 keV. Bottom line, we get 2.275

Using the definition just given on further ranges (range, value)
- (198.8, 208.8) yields 2.201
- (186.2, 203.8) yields 2.137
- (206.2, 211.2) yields 2.244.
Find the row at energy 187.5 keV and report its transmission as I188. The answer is 2.137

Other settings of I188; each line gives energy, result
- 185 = 2.111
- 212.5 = 2.295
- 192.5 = 1.805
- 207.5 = 2.162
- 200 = 1.963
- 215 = 2.286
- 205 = 2.201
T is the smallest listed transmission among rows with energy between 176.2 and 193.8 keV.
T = 1.805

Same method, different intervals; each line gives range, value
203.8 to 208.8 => 2.162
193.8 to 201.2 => 1.308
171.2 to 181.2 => 2.256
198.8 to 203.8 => 1.963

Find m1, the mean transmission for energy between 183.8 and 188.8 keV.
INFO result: 2.12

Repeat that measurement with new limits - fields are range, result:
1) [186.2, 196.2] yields 1.83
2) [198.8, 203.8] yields 2.02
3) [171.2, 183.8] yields 2.27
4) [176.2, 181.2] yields 2.27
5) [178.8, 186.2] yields 2.22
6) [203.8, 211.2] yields 2.2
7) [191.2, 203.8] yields 1.71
